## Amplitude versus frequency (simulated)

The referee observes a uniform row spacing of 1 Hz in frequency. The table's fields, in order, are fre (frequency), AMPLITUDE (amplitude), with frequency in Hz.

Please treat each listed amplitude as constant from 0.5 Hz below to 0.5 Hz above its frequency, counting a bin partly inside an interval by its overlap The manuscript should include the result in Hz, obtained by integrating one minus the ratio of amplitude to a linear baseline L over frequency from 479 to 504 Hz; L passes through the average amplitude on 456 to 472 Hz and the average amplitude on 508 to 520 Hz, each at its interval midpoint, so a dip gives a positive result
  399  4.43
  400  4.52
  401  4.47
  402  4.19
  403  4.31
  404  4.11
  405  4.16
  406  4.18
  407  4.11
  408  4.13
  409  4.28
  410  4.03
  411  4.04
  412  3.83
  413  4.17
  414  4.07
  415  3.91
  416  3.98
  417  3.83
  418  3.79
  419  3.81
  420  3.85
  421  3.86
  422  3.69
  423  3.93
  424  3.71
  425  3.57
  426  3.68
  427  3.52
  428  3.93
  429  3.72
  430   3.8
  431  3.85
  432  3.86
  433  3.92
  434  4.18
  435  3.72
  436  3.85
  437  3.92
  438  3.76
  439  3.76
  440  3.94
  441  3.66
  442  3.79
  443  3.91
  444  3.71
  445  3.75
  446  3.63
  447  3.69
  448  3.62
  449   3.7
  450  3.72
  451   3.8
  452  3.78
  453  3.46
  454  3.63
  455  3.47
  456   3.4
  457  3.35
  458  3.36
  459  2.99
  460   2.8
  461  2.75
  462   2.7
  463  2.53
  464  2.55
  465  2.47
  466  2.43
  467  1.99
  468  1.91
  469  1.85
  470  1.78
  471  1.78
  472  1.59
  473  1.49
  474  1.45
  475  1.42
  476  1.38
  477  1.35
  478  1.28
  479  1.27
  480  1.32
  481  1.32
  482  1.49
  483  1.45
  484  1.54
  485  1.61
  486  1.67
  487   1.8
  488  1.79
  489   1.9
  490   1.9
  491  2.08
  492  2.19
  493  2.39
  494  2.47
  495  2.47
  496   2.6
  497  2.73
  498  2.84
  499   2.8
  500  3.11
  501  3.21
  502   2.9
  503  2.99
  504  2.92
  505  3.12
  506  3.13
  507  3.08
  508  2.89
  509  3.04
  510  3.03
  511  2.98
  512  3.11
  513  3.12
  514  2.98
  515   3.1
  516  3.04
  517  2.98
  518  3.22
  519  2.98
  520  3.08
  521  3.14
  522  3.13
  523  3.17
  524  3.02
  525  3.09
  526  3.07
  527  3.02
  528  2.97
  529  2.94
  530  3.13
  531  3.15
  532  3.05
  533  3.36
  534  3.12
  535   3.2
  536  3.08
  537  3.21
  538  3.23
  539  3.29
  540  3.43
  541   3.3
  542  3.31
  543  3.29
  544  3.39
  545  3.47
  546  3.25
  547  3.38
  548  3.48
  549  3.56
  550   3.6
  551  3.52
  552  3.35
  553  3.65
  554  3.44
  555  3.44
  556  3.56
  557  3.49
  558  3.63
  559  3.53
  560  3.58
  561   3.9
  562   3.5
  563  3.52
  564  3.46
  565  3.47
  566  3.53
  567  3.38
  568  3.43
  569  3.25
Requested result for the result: 5.57 Hz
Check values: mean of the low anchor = 2.48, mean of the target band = 2.19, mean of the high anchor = 3.05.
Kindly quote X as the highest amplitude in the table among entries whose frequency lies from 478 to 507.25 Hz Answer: 3.21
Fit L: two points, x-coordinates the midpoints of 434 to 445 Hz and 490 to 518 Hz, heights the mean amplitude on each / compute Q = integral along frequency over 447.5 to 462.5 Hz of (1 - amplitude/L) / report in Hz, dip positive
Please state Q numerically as 0.93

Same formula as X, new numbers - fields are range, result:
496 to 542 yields 3.43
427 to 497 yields 4.18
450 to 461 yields 3.8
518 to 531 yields 3.22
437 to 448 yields 3.94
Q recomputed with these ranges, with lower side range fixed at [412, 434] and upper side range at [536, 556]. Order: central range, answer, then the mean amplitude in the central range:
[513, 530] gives 2.1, 3.06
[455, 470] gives 4.3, 2.65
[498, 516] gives 2.6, 3.03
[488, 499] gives 3.8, 2.35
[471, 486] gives 9.0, 1.45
